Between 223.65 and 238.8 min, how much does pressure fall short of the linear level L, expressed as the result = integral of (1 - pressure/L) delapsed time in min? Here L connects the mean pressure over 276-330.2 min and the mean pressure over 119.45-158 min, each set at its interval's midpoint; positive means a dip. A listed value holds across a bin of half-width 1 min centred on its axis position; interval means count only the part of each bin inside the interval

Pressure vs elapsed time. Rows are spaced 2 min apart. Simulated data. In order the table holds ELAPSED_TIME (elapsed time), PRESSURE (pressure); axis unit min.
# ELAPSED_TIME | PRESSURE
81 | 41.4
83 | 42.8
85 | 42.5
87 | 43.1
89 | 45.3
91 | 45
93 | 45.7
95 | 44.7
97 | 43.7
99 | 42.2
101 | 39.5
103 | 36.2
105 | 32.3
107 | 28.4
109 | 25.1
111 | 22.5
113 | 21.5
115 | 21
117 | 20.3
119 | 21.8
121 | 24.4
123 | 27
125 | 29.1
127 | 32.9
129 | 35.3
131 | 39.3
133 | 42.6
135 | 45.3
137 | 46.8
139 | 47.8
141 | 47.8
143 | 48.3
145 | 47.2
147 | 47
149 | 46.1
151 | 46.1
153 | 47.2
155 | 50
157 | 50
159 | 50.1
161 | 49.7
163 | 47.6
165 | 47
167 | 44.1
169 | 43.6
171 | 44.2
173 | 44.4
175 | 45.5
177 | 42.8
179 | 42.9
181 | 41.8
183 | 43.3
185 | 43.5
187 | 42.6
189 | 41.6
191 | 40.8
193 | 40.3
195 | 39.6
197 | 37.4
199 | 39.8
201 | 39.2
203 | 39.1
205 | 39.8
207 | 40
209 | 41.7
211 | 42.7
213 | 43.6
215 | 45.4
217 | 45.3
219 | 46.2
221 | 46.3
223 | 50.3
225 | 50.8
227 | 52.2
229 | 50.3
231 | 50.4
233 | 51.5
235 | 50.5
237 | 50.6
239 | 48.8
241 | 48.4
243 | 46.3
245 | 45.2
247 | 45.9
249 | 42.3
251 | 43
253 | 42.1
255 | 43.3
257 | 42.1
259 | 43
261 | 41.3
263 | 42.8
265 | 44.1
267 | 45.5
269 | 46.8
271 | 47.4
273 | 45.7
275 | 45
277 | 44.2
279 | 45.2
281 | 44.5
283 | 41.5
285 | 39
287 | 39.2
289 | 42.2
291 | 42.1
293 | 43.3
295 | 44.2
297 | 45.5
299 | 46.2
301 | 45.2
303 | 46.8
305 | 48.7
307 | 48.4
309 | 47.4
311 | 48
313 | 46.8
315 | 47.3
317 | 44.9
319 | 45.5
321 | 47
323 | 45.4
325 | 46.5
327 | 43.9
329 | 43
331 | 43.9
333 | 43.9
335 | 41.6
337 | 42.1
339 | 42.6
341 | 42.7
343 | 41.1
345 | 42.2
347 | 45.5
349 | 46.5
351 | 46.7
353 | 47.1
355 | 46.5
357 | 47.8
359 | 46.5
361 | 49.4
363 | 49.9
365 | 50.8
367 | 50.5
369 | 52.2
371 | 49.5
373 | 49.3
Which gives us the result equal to -2.5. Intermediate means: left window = 41.8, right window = 44.9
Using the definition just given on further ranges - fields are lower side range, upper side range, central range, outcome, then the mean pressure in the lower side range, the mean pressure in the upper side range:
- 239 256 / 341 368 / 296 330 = -0.2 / 44.8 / 46.8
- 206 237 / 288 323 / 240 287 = 2.6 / 47.3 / 45.8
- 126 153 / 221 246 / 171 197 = 2.4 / 44.2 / 49.5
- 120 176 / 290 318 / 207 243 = -2.4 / 43.4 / 46.1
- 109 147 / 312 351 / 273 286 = -0.5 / 34.6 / 44.4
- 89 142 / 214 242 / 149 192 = -3.5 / 35.1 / 49.1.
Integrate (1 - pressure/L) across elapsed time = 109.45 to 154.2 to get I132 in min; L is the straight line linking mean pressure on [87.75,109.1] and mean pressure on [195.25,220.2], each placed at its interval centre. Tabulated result 4.06 min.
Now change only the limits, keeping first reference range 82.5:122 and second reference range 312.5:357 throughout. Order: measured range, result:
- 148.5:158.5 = -3.1 min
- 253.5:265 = -0.4 min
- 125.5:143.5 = -3.3 min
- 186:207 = -0.8 min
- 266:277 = -1.1 min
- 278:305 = -0.5 min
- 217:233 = -3.8 min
